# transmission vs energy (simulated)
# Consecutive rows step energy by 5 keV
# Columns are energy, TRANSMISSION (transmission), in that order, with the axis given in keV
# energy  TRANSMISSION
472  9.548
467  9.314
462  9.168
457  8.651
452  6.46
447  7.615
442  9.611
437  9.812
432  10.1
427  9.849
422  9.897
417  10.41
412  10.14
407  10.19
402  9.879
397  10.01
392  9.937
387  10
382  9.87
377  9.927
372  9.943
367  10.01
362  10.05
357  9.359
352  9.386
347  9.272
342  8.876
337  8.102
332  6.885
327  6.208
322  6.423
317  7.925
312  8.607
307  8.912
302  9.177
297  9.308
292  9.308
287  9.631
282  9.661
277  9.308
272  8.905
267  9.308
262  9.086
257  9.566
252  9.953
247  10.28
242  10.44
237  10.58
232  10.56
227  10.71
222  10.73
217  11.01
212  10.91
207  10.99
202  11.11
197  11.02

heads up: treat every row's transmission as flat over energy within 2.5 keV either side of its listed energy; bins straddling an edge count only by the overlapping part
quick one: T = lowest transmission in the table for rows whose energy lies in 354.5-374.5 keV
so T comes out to 9.359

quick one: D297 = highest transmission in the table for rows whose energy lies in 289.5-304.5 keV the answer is 9.308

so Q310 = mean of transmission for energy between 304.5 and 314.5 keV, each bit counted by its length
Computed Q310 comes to 8.76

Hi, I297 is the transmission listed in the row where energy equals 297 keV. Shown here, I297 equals 9.308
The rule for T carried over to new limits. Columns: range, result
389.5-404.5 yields 9.879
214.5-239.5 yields 10.56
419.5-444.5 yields 9.611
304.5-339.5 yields 6.208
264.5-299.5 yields 8.905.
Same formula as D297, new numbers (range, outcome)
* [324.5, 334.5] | 6.885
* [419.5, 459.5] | 10.1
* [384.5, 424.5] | 10.41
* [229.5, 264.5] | 10.58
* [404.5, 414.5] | 10.19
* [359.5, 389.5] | 10.05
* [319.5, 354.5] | 9.386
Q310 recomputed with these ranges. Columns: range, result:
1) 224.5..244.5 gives 10.6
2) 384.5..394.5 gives 9.97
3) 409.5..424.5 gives 10.1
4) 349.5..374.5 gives 9.75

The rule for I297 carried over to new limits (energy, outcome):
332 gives 6.885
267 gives 9.308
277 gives 9.308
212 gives 10.91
